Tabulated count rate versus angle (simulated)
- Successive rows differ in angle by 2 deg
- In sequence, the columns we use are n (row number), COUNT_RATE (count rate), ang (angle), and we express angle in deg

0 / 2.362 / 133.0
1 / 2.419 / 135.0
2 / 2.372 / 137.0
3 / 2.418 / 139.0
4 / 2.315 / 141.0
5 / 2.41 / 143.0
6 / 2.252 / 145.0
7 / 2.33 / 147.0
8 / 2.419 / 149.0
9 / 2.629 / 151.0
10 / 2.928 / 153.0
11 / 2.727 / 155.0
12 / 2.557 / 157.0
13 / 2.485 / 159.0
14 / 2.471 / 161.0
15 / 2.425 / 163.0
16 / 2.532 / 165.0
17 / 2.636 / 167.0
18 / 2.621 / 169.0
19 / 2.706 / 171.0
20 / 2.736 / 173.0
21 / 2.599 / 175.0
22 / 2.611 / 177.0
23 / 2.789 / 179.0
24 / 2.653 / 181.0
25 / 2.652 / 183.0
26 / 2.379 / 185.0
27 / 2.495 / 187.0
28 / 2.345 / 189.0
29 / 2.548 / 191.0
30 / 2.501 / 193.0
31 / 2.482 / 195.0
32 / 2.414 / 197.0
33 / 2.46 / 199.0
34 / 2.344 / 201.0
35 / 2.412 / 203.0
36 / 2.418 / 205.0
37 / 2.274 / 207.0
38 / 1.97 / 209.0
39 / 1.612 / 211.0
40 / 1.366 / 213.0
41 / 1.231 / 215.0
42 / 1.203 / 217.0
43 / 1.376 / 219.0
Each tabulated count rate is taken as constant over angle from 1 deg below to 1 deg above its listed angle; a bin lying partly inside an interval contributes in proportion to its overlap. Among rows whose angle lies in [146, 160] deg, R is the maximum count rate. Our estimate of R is 2.928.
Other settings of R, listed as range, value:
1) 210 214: 1.612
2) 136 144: 2.418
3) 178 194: 2.789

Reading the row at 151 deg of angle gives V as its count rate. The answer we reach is 2.629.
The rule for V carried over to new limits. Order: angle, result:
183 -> 2.652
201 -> 2.344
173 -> 2.736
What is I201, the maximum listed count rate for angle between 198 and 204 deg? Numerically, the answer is 2.46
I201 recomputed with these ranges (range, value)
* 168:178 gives 2.736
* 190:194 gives 2.548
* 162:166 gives 2.532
